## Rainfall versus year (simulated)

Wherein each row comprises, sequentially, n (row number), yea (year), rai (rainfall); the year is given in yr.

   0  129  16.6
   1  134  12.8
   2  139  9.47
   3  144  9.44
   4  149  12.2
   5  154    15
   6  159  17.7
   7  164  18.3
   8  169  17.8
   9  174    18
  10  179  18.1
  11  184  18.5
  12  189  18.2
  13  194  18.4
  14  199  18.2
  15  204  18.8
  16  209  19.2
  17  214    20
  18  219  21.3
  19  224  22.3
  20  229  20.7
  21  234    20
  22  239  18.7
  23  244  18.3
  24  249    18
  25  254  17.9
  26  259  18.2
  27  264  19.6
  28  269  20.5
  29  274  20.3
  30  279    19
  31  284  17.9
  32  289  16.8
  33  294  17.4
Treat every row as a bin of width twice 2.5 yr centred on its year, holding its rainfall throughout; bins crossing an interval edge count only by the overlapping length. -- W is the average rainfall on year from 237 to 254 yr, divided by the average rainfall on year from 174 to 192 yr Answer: 1.00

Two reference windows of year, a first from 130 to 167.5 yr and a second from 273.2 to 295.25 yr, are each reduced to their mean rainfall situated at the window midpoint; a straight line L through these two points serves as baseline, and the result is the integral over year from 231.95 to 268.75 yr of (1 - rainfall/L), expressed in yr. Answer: -3.65 yr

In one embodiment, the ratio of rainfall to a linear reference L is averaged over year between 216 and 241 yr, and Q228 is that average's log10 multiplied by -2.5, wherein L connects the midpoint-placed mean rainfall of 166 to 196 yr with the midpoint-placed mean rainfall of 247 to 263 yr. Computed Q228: -0.14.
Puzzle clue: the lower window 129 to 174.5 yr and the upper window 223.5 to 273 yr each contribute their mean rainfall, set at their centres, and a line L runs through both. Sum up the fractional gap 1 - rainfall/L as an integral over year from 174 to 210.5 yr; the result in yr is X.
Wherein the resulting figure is -4.26 yr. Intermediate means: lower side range 14.5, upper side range 19.3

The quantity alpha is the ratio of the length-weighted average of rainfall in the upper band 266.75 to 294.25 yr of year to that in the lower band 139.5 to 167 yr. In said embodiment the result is 1.32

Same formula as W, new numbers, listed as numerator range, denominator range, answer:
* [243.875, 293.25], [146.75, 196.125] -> 1.08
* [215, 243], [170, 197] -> 1.12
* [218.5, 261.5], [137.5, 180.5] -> 1.28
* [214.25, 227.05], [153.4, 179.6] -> 1.22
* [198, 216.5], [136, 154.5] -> 1.71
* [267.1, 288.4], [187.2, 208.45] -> 1.04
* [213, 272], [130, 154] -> 1.67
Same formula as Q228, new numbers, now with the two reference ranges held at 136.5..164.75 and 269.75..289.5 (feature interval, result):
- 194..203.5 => -0.190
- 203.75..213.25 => -0.210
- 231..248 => -0.109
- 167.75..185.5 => -0.241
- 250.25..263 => -0.021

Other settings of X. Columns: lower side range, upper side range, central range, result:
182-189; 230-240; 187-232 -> -1.6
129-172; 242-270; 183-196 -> -2.0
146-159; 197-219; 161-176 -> -2.2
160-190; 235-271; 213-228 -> -2.2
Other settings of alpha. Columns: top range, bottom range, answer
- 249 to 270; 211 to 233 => 0.90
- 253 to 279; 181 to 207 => 1.05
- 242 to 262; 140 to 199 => 1.11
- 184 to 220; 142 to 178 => 1.21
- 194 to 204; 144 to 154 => 1.51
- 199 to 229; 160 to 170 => 1.12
